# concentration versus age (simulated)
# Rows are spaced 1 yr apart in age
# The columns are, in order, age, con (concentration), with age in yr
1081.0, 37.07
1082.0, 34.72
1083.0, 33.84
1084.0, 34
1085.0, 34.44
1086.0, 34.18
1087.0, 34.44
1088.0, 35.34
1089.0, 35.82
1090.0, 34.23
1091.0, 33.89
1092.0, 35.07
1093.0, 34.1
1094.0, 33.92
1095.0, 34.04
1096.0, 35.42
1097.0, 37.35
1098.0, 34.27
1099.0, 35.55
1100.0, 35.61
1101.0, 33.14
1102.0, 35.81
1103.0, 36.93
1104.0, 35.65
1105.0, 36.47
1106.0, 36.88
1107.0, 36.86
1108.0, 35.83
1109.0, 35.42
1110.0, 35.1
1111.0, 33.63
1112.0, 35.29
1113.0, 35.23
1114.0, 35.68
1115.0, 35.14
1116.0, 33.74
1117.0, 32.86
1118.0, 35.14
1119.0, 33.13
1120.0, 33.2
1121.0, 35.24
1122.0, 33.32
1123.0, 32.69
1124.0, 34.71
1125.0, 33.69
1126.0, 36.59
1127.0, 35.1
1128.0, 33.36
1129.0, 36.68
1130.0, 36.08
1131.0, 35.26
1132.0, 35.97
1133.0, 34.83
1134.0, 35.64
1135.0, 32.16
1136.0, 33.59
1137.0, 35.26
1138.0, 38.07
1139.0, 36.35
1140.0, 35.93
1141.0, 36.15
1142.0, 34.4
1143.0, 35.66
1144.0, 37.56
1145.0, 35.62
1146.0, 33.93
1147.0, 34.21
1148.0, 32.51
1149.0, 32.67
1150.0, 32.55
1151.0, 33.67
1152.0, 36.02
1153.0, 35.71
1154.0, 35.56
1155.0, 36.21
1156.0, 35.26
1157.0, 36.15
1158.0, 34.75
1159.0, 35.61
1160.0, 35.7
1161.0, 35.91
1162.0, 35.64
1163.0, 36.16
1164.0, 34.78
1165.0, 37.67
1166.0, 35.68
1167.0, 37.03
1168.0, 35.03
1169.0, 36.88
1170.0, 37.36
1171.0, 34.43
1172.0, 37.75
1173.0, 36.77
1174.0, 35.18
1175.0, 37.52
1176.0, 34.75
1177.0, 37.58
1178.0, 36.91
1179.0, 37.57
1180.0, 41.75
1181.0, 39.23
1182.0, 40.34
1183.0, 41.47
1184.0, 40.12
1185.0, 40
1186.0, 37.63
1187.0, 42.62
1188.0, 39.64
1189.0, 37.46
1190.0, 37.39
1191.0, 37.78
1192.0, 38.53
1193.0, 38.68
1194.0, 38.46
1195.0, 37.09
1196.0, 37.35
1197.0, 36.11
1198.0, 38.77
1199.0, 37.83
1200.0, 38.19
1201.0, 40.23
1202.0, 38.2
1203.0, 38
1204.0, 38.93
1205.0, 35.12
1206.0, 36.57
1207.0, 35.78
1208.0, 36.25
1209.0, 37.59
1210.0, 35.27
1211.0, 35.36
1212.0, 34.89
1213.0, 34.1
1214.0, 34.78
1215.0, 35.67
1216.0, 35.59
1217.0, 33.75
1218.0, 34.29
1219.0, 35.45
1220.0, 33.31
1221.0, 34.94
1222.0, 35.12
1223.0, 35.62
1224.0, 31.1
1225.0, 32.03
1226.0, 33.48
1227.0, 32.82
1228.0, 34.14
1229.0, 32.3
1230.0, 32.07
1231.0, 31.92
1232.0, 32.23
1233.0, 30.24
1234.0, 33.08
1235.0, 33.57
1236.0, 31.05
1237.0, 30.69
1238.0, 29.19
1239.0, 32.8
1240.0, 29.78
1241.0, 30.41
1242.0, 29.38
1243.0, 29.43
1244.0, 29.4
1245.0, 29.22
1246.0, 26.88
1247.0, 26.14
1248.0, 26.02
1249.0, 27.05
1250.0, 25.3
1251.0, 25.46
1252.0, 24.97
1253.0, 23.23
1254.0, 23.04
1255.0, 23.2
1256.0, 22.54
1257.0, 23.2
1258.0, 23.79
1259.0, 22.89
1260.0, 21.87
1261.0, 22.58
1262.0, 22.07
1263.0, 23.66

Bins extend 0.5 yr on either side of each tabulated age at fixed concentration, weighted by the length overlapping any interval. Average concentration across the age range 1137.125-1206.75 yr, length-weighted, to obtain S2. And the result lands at 36.9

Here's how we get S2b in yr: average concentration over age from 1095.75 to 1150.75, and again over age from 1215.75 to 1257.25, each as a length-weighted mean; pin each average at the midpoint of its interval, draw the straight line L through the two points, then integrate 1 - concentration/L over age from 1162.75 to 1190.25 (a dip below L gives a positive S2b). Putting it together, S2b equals -4.3 yr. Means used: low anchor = 35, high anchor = 30.1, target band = 37.8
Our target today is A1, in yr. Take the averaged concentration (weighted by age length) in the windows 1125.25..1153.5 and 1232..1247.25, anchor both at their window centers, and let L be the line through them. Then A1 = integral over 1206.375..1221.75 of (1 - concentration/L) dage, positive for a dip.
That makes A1 -1.8 yr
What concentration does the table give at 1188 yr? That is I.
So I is 39.64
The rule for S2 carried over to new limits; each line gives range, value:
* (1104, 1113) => 35.7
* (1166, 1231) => 36.6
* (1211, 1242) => 33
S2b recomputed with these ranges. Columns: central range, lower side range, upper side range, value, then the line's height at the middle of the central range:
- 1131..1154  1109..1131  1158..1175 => 0.24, 35.3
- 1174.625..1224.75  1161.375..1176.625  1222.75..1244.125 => -4.51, 34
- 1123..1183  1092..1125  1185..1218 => 0.32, 36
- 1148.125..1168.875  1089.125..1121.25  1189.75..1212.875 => 0.51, 36.3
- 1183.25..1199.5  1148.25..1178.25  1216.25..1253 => -2.25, 33.8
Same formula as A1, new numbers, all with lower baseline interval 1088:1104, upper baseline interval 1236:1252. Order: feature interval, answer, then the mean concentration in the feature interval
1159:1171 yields -1.54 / 36.1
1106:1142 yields -1.25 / 35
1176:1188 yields -3.14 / 39.4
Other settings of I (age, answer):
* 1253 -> 23.23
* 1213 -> 34.1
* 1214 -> 34.78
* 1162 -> 35.64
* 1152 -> 36.02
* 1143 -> 35.66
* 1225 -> 32.03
